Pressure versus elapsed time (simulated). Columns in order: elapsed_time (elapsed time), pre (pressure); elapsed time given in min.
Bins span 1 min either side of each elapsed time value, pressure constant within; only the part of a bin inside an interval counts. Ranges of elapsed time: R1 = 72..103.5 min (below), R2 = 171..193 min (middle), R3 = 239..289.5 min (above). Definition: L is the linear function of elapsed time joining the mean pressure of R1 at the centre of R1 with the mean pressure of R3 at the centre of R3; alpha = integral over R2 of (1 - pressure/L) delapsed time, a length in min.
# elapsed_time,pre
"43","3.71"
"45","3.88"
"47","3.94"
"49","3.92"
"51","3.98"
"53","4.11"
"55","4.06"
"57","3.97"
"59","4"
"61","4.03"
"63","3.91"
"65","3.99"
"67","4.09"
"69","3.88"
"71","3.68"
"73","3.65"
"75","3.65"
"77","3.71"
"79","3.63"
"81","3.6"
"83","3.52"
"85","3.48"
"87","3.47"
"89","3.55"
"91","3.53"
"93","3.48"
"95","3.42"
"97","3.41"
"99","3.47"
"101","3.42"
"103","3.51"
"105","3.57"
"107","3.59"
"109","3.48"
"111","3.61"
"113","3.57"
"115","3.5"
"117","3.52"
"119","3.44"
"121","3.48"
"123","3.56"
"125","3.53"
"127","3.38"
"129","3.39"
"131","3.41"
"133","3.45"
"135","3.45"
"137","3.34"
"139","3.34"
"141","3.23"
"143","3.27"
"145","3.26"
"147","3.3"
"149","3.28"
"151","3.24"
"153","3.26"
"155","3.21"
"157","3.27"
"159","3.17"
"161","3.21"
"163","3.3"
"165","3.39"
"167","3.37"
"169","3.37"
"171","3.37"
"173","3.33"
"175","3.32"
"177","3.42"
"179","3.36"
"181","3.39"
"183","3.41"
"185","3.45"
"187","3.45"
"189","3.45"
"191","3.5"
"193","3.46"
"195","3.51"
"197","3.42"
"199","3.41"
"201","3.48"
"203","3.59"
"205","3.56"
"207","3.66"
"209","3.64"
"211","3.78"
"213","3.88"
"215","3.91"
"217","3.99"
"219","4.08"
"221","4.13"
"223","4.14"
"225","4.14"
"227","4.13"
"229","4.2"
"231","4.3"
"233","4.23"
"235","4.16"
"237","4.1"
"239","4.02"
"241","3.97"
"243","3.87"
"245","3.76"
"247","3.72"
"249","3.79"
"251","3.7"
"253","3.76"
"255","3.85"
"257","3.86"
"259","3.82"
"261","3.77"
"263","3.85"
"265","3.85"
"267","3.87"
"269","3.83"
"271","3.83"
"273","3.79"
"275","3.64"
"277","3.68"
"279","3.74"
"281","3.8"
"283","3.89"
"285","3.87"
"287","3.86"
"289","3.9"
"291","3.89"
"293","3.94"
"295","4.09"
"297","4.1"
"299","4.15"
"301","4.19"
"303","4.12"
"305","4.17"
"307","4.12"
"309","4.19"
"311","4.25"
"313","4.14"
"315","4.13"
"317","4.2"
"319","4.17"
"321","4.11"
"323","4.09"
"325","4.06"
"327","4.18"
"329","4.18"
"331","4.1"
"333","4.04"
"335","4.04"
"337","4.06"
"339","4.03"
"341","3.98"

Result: 1.6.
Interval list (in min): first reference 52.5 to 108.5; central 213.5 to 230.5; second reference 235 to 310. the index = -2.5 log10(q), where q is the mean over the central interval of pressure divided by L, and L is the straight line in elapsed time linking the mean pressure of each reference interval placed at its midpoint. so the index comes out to -0.066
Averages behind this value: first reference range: 3.69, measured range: 4.09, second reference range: 3.9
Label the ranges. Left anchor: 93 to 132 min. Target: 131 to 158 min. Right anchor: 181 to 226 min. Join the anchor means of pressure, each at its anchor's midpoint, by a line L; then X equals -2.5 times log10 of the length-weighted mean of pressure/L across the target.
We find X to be 0.08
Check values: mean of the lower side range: 3.49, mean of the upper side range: 3.68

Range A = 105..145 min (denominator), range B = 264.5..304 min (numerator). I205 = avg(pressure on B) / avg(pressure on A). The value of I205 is 1.13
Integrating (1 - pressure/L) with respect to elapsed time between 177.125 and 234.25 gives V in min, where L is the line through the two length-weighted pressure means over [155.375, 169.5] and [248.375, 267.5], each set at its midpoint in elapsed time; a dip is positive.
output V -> -3.29 min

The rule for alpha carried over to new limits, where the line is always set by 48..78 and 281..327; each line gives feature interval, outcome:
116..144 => 3.8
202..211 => 0.8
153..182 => 4.8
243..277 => 2.1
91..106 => 1.8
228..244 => -0.3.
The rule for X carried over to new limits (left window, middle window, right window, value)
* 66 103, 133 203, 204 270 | 0.126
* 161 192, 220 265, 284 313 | -0.061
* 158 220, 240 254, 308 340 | -0.007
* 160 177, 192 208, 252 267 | -0.001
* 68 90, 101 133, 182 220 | 0.036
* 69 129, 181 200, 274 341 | 0.092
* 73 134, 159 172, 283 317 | 0.113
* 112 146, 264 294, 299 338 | 0.044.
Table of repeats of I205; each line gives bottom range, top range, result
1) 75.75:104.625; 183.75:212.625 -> 1.00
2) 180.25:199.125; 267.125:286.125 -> 1.10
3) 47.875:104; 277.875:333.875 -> 1.09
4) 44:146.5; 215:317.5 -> 1.10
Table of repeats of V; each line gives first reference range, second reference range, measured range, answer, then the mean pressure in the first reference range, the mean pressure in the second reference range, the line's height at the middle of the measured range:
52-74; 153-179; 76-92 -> 1.1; 3.94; 3.31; 3.81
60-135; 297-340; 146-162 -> 2.1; 3.58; 4.13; 3.72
